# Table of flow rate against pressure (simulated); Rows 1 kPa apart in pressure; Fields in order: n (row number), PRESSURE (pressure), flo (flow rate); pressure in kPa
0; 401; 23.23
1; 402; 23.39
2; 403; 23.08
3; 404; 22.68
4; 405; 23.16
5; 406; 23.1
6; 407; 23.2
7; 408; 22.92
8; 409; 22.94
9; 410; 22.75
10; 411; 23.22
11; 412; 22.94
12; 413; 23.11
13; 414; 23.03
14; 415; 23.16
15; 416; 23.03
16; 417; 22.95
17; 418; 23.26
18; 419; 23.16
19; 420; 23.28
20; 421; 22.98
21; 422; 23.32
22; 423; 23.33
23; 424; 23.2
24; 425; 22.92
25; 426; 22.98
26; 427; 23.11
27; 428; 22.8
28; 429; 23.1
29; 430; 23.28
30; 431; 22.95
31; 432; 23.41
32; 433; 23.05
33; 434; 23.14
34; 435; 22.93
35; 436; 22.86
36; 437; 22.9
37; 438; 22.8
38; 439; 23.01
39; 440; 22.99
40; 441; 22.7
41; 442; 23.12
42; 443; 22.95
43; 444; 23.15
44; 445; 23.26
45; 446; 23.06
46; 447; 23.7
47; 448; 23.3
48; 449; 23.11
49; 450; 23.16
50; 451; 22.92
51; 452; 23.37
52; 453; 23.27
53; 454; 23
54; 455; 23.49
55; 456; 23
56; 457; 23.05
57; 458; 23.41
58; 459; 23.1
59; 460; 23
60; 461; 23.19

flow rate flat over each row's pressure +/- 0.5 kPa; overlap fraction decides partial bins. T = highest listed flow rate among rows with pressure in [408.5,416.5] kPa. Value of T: 23.22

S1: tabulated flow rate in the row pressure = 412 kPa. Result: 22.94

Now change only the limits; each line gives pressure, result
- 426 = 22.98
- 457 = 23.05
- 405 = 23.16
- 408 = 22.92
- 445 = 23.26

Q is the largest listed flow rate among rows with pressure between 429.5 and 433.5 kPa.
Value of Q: 23.41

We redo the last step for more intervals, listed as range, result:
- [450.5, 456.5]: 23.49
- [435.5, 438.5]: 22.9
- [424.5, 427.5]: 23.11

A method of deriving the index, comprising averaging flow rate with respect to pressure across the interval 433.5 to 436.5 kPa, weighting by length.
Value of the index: 23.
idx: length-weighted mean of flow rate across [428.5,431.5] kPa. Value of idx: 23.1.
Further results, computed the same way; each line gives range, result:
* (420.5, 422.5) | 23.1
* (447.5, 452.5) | 23.2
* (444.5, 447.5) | 23.3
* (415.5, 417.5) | 23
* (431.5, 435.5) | 23.1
